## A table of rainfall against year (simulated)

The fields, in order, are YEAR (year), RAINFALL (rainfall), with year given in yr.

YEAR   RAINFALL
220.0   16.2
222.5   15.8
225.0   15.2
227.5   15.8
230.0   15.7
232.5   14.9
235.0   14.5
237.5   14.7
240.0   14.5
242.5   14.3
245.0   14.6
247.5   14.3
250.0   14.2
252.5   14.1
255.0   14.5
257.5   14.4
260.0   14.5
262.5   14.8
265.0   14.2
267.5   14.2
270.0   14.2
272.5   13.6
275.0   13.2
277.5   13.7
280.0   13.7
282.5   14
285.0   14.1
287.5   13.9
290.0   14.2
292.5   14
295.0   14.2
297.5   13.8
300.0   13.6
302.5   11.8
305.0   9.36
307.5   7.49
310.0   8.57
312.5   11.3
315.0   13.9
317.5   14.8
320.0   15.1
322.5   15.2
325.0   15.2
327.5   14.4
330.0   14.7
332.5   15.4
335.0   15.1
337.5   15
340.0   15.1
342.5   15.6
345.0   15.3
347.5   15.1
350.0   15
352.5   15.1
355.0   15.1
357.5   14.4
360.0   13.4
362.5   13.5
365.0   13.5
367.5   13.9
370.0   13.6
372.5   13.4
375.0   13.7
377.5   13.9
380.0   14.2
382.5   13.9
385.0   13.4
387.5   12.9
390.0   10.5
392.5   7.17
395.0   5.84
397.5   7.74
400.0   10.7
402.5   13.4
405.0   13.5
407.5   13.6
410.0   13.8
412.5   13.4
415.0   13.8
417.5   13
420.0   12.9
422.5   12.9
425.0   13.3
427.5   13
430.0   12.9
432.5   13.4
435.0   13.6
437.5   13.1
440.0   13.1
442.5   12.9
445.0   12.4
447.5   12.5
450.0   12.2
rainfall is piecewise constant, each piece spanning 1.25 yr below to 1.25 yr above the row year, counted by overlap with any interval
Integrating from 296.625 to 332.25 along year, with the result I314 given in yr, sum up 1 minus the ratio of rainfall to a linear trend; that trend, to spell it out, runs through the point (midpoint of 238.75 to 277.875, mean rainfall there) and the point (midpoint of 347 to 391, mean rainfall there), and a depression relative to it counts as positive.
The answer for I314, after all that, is 2.9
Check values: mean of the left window 14.2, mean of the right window 13.8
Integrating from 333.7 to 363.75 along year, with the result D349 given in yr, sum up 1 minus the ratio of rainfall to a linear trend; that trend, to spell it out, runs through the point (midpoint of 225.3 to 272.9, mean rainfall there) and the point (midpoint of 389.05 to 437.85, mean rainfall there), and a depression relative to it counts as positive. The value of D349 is -4.0 yr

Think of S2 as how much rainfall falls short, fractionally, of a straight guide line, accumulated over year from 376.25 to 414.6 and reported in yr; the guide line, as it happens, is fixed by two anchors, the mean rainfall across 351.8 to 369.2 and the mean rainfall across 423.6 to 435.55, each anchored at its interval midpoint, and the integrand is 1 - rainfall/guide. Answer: 4.9 yr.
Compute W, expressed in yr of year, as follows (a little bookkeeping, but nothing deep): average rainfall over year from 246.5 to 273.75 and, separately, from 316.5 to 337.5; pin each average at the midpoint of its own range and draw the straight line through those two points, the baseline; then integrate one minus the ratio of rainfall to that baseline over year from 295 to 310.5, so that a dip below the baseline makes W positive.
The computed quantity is 3.8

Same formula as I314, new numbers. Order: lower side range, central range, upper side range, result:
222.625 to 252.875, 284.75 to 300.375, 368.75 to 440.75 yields 0.1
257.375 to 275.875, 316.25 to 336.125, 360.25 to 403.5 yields -2.9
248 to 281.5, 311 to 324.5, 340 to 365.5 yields 0.4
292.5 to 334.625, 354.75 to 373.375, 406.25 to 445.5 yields -0.9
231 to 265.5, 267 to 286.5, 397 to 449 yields 0.5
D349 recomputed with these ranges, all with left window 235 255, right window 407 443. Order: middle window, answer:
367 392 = 0.7 yr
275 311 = 3.7 yr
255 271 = -0.1 yr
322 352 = -2.8 yr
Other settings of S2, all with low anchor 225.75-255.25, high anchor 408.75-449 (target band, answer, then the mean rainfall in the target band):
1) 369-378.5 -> 0.0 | 13.6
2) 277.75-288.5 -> 0.3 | 13.9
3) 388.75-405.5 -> 4.6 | 9.67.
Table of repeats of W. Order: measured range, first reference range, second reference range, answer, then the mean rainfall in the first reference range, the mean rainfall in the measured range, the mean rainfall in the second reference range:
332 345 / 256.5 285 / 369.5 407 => -2.50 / 14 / 15.2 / 11.9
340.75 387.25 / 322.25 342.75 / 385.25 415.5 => -3.04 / 15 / 14.2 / 11.4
